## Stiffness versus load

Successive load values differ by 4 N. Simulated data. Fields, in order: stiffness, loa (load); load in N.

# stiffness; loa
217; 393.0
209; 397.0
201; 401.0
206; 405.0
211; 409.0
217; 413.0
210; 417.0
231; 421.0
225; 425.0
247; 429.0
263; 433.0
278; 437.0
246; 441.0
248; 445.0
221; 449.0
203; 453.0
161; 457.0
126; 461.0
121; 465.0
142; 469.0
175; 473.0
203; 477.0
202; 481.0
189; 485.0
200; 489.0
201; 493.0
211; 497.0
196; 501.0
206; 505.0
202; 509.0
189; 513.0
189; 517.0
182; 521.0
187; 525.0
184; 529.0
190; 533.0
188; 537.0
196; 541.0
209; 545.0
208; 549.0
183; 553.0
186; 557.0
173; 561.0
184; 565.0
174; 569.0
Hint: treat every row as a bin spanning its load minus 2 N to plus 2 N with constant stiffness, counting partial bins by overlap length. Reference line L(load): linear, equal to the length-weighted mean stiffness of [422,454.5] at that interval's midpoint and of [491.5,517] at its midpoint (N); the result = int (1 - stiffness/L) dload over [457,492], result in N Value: 7.6 N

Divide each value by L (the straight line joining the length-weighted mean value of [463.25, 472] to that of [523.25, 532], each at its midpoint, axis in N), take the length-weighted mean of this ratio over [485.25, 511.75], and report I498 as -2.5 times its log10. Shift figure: -0.24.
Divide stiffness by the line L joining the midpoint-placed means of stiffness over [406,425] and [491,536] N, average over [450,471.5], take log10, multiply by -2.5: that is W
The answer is 0.32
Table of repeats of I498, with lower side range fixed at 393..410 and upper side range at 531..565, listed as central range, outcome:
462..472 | 0.426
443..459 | -0.032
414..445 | -0.185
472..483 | 0.023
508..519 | 0.014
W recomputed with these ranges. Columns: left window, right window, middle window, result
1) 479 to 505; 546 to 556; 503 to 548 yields 0.03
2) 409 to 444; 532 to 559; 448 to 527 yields 0.16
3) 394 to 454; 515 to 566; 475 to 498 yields 0.03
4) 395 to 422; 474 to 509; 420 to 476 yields 0.00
